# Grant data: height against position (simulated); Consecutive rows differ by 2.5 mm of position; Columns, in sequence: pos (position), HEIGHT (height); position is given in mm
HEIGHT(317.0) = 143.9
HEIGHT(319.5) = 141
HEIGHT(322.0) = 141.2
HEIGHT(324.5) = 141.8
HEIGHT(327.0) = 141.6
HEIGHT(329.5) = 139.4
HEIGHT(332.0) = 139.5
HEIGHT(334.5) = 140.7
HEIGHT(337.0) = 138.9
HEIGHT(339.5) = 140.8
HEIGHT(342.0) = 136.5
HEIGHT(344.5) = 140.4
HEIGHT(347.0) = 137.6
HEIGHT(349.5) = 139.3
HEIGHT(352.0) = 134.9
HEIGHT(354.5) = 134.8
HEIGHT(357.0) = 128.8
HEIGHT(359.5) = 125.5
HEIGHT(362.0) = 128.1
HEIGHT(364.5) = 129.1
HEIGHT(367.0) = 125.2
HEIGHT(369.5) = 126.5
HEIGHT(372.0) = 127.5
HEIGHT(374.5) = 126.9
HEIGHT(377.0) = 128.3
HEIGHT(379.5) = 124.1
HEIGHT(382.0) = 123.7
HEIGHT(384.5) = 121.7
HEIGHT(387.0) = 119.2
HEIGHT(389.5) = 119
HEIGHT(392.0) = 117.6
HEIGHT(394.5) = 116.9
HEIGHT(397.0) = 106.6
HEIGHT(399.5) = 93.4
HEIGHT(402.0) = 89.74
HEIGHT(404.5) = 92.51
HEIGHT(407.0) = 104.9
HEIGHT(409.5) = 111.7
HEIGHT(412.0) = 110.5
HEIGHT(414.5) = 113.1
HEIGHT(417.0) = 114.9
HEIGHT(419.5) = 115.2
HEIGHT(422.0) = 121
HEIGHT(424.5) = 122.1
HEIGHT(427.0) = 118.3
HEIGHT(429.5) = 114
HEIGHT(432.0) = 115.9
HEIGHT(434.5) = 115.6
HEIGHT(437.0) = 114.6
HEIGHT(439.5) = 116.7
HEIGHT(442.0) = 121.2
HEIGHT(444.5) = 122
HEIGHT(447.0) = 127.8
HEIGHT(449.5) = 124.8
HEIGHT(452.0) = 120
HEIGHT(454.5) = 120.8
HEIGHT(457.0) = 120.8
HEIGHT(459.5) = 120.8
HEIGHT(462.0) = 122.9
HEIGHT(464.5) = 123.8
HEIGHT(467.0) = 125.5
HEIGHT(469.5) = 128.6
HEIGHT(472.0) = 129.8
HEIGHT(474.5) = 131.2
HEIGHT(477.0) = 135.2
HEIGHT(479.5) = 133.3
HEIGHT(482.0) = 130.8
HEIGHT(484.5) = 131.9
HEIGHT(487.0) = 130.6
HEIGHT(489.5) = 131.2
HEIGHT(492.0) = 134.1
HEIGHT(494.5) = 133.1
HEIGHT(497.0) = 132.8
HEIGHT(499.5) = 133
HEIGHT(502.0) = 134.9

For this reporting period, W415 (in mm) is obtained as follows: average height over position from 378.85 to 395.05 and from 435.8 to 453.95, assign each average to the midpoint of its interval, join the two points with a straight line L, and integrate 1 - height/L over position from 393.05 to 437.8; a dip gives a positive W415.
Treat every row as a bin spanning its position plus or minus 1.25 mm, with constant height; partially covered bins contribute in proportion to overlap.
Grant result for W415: 3.7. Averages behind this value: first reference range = 120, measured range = 111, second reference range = 121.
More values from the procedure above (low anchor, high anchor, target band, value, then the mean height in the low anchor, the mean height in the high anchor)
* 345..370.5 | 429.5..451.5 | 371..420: 4.8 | 131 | 120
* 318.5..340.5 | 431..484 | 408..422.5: 1.7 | 141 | 124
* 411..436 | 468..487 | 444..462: 0.3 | 116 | 131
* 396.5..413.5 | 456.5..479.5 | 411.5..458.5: -2.1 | 101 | 127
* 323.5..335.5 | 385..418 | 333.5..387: -1.8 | 141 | 109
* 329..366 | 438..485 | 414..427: 1.2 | 135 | 126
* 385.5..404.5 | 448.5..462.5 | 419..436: -0.3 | 108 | 122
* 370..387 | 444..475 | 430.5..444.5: 0.8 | 125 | 124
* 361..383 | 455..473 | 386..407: 3.2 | 127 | 124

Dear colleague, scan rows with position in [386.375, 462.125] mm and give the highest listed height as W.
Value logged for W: 127.8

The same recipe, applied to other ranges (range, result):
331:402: 140.8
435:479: 135.2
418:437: 122.1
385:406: 119.2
